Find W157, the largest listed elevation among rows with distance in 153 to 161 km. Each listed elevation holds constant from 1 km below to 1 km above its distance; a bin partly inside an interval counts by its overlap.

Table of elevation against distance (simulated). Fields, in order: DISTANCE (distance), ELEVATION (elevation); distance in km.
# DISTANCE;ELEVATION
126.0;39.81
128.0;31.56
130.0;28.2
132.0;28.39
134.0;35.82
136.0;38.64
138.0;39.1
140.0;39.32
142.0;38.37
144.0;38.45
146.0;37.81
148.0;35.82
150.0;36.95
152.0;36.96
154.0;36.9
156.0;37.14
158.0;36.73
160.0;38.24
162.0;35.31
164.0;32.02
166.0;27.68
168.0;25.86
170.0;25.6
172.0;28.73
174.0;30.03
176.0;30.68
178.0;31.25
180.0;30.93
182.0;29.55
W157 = 38.24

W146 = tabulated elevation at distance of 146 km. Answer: 37.81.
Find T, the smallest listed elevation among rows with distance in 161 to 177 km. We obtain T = 25.6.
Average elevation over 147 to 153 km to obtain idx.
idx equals 36.6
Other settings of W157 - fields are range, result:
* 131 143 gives 39.32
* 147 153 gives 36.96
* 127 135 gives 35.82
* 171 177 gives 30.68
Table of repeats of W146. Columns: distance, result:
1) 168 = 25.86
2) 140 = 39.32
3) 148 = 35.82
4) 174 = 30.03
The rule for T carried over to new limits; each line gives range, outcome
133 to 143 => 35.82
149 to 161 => 36.73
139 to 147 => 37.81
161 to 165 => 32.02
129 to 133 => 28.2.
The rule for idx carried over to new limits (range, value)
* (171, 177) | 29.8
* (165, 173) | 27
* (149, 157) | 37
